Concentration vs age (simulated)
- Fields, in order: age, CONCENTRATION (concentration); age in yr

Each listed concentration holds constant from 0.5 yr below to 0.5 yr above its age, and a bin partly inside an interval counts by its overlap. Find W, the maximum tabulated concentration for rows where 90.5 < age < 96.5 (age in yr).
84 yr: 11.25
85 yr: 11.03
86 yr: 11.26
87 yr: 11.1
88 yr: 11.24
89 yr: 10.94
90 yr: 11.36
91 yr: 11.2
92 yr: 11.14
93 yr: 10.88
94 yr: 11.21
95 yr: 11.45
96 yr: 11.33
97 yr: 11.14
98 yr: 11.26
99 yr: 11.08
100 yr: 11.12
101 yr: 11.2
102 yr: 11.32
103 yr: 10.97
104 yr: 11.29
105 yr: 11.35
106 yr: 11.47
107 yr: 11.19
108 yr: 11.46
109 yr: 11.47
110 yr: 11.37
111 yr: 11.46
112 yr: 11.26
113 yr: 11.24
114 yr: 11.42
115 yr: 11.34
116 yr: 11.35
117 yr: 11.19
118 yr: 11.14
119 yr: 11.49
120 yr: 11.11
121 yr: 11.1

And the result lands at 11.45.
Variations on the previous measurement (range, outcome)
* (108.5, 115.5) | 11.47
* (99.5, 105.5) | 11.35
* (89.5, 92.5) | 11.36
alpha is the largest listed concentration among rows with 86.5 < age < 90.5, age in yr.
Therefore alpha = 11.36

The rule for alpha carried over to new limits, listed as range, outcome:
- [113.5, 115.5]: 11.42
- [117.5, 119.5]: 11.49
